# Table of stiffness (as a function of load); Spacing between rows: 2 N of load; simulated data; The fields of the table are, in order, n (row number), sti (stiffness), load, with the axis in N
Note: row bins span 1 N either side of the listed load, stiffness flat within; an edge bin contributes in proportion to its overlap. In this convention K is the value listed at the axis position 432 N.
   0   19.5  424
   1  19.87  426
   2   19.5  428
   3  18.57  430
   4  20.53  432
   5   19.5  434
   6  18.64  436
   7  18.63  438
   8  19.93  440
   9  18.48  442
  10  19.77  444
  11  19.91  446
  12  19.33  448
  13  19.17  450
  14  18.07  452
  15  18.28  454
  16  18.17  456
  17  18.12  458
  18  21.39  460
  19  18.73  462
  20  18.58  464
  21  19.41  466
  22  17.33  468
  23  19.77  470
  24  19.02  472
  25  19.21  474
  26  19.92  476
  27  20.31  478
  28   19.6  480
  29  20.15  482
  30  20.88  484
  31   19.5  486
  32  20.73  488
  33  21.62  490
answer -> 20.53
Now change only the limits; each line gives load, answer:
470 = 19.77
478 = 20.31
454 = 18.28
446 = 19.91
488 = 20.73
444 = 19.77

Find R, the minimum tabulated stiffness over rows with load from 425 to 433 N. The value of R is 18.57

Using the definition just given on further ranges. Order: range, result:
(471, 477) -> 19.02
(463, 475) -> 17.33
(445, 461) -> 18.07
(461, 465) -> 18.58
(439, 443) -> 18.48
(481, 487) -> 19.5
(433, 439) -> 18.63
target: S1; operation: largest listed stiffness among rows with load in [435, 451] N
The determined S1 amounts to 19.93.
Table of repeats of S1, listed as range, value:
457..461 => 21.39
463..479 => 20.31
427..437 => 20.53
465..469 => 19.41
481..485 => 20.88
